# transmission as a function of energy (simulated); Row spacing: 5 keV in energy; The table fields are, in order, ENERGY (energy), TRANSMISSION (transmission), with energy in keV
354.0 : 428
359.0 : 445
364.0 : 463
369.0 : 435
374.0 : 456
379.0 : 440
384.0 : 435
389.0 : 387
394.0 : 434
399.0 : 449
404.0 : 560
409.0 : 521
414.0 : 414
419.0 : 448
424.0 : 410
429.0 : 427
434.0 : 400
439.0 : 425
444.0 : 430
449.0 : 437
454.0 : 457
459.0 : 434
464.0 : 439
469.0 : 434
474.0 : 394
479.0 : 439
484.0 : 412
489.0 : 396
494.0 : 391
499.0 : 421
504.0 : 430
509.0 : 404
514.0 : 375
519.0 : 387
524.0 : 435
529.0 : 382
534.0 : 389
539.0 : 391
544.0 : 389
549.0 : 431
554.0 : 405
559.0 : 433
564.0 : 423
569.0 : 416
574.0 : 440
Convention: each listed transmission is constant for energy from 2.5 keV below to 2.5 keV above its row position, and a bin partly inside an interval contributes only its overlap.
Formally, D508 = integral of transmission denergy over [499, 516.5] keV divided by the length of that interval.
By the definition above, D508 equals 406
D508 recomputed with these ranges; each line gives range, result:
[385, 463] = 442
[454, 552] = 410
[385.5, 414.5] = 463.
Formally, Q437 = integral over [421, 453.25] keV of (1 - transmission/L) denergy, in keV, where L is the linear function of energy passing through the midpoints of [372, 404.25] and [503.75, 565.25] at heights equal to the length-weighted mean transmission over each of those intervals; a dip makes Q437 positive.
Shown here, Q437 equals 0.5 keV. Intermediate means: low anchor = 444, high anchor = 404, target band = 424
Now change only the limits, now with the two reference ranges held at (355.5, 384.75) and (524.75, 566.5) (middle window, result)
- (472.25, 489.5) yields 0.3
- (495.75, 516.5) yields 0.4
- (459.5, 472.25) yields -0.3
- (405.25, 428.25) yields -0.9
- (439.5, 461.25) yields -0.5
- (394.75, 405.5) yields -1.2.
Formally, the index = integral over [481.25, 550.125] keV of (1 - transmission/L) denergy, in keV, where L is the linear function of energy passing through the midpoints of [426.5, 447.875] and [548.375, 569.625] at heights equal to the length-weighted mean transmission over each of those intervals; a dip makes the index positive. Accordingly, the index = 3.18 keV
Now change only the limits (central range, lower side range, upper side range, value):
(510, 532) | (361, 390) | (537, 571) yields 1.2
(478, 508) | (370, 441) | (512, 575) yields 0.5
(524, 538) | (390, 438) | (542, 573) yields 0.9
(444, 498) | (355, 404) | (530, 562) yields -0.1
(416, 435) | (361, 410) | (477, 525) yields 0.7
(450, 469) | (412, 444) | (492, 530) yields -1.2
